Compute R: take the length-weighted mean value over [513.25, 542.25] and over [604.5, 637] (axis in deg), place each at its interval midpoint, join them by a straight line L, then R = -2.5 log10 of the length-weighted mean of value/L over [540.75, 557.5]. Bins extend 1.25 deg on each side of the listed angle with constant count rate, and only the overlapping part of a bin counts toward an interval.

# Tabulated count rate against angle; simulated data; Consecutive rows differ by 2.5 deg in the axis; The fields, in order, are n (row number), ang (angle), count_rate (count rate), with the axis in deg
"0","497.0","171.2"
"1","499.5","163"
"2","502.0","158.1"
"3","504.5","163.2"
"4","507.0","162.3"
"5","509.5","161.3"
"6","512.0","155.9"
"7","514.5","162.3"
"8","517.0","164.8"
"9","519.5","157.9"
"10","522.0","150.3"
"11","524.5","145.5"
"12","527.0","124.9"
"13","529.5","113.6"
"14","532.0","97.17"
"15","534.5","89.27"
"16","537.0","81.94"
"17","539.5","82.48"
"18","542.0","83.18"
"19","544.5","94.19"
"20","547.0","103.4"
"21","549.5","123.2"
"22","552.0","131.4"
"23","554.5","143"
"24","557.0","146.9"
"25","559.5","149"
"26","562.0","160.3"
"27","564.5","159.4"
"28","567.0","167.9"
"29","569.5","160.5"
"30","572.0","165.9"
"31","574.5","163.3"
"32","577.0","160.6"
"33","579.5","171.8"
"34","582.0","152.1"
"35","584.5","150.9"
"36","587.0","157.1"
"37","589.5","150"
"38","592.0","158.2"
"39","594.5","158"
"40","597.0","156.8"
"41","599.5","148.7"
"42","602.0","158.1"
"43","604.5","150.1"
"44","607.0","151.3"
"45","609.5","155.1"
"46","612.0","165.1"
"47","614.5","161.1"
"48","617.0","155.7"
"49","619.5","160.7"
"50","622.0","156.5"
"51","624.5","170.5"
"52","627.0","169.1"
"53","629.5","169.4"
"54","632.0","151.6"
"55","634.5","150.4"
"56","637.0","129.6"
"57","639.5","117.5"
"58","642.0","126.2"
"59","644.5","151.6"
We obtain 0.13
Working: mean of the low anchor 122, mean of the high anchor 158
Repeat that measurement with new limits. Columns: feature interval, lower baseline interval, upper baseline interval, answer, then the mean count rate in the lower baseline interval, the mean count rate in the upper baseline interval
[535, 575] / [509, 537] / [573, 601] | 0.13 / 135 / 157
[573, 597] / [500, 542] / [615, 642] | -0.09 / 135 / 152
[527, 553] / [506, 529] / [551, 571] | 0.45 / 153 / 153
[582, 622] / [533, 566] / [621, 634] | -0.05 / 119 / 163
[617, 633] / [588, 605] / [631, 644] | -0.15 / 154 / 136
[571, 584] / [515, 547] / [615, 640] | -0.20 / 116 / 154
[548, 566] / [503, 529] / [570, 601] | 0.08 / 154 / 158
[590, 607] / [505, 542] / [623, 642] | -0.08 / 131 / 150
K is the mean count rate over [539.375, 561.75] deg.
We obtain 121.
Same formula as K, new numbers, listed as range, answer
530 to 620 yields 142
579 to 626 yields 157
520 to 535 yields 124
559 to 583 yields 162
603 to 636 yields 159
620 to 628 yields 165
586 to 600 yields 155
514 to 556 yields 120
